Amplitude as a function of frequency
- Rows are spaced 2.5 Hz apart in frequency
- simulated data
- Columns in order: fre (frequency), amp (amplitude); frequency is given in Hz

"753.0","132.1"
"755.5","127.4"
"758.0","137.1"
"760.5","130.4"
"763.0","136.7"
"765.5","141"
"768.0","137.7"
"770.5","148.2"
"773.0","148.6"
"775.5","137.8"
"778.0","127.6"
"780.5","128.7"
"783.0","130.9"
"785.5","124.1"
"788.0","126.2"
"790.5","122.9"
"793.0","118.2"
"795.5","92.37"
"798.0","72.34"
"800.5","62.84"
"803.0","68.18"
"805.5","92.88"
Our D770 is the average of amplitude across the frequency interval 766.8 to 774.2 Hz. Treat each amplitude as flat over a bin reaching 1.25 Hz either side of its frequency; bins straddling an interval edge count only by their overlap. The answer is 145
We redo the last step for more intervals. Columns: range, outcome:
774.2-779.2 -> 133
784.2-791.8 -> 124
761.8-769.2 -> 138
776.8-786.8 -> 128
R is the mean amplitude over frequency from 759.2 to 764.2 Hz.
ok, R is 134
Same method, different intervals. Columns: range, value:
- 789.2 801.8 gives 93.8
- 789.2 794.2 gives 121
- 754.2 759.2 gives 132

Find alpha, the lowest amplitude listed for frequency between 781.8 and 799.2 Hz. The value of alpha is 72.34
